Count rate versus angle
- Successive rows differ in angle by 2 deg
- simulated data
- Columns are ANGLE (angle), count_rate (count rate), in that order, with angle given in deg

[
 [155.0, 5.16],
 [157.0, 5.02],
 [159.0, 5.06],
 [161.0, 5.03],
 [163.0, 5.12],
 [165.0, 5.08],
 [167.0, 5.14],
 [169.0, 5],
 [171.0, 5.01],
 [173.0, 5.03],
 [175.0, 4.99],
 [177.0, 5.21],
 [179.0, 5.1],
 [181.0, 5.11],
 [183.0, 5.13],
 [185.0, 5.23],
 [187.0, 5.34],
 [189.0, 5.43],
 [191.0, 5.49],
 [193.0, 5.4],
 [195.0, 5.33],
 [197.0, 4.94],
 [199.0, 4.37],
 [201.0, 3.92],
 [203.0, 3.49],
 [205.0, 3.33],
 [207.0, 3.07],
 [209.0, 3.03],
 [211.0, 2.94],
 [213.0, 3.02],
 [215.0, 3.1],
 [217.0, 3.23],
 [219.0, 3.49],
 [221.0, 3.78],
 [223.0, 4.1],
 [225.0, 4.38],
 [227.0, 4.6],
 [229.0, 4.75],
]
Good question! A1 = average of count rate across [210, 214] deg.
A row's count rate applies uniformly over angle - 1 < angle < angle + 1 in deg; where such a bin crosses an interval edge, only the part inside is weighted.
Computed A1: 2.98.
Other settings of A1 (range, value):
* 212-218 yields 3.12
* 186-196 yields 5.4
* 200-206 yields 3.58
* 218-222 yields 3.63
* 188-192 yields 5.46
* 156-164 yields 5.06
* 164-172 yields 5.06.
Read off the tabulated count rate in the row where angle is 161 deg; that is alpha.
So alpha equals 5.03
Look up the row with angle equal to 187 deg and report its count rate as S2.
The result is 5.34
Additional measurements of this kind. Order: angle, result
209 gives 3.03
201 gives 3.92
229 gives 4.75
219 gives 3.49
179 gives 5.1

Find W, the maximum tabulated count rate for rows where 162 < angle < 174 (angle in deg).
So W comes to 5.14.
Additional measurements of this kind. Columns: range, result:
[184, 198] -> 5.49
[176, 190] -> 5.43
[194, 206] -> 5.33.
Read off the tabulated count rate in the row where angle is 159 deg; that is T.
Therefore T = 5.06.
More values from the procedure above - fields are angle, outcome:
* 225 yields 4.38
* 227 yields 4.6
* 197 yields 4.94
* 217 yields 3.23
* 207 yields 3.07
